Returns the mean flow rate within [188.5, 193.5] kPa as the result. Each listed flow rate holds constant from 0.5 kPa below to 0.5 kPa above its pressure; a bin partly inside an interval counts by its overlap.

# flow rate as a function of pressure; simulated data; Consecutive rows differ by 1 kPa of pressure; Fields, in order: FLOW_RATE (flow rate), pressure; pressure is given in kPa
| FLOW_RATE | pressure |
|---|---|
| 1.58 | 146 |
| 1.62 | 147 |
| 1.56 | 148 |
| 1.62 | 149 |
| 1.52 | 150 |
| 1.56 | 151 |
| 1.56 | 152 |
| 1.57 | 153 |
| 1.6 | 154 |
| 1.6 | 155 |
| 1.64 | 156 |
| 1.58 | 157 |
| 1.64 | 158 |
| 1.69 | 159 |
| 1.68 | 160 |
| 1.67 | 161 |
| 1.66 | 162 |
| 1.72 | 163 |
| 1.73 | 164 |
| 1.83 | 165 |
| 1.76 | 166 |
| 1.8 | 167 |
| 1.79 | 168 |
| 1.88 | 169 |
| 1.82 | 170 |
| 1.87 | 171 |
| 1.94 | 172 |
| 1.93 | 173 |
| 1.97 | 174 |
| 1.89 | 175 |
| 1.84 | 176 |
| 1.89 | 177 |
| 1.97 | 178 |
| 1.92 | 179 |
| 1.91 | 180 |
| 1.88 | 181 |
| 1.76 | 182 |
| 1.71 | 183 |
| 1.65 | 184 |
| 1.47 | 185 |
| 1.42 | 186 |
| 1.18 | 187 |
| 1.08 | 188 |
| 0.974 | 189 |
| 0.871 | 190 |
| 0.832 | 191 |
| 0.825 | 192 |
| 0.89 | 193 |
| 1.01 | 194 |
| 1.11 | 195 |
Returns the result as 0.878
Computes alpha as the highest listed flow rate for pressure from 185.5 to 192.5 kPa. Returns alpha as 1.42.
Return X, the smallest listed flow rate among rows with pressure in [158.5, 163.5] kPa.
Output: 1.66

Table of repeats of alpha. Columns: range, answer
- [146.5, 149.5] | 1.62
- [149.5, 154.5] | 1.6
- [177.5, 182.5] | 1.97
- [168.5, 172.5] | 1.94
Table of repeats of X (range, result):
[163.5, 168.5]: 1.73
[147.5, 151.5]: 1.52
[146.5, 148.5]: 1.56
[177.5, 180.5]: 1.91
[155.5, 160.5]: 1.58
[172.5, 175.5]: 1.89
